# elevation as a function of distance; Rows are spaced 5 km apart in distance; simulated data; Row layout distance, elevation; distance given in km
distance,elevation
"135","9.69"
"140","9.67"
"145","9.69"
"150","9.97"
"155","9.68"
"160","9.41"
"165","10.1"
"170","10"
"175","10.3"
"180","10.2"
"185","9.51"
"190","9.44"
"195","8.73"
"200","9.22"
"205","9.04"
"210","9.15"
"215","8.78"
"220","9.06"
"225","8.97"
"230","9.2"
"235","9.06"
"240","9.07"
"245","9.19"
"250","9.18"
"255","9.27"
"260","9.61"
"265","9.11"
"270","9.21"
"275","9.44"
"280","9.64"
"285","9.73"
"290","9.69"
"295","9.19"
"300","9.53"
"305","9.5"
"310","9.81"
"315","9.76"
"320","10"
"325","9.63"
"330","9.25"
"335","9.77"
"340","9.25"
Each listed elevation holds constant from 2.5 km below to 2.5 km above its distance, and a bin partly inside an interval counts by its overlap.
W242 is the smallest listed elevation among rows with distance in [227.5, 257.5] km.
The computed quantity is 9.06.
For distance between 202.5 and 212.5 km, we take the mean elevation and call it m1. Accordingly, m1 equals 9.09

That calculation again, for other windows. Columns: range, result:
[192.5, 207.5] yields 9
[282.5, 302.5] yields 9.54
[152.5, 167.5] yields 9.73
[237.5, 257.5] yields 9.18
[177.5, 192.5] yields 9.72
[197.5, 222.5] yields 9.05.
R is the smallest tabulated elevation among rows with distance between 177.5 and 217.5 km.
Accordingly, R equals 8.73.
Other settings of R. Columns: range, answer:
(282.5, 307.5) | 9.19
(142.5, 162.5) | 9.41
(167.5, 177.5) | 10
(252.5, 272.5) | 9.11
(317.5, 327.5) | 9.63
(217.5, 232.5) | 8.97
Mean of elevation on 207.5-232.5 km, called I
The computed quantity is 9.03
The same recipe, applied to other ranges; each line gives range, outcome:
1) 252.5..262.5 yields 9.44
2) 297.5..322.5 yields 9.72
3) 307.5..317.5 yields 9.79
